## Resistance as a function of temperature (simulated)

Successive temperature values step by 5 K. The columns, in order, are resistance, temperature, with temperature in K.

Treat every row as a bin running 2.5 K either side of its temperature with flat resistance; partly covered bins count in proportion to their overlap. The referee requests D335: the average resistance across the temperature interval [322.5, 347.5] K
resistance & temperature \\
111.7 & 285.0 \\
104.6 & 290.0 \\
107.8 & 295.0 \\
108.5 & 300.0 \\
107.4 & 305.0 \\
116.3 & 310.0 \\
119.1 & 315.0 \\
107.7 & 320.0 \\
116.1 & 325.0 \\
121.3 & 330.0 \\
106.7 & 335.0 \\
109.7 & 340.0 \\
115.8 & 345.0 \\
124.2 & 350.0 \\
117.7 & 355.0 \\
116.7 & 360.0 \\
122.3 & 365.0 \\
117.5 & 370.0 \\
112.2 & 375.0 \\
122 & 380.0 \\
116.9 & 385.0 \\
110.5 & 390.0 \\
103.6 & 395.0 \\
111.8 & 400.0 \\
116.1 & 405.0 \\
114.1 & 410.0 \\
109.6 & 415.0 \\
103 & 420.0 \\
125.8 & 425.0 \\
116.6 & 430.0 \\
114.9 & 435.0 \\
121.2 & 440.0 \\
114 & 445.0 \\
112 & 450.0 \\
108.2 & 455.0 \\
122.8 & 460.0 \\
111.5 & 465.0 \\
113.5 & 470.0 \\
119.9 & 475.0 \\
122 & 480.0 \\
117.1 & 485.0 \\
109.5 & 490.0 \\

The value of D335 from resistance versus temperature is 114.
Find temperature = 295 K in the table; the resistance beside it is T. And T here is 107.8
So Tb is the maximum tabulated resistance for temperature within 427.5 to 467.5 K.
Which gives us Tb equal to 122.8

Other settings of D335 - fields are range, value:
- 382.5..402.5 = 111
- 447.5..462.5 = 114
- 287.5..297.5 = 106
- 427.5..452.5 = 116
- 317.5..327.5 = 112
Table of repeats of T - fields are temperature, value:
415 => 109.6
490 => 109.5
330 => 121.3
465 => 111.5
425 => 125.8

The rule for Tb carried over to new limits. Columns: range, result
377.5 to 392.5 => 122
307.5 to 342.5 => 121.3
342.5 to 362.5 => 124.2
